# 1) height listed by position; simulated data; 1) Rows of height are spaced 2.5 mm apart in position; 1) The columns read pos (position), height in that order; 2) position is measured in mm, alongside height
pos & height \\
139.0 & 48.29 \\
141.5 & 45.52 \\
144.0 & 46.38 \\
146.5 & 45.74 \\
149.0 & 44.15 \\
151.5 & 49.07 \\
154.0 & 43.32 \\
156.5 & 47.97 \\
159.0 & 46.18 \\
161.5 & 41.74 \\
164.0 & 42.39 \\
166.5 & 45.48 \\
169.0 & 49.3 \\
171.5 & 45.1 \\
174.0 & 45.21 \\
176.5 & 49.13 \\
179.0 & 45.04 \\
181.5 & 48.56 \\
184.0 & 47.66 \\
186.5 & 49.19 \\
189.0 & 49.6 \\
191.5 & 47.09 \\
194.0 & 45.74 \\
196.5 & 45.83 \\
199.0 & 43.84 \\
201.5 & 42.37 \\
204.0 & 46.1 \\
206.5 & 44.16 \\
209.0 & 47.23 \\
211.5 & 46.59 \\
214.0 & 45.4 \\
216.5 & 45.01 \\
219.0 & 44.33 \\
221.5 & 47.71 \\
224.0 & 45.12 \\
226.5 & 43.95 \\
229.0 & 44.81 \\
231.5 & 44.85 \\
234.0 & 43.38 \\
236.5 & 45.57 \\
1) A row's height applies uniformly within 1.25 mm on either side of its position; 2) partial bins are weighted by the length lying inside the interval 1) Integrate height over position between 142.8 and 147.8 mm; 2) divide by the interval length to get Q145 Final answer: 46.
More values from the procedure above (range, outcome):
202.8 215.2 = 45.9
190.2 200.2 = 45.7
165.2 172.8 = 46.6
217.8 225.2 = 45.7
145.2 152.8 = 46.3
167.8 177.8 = 47.2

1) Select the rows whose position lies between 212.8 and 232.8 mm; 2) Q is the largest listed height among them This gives 47.71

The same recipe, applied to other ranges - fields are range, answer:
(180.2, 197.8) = 49.6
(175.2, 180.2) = 49.13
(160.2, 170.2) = 49.3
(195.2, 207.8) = 46.1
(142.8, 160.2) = 49.07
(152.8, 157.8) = 47.97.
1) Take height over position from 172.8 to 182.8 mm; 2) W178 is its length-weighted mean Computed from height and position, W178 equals 47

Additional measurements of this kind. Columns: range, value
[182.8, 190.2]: 48.8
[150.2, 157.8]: 46.8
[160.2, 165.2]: 42.1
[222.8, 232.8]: 44.7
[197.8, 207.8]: 44.1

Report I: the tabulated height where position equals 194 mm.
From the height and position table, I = 45.74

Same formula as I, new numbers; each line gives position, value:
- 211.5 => 46.59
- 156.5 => 47.97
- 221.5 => 47.71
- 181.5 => 48.56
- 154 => 43.32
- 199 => 43.84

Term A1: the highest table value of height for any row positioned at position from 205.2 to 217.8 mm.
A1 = 47.23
